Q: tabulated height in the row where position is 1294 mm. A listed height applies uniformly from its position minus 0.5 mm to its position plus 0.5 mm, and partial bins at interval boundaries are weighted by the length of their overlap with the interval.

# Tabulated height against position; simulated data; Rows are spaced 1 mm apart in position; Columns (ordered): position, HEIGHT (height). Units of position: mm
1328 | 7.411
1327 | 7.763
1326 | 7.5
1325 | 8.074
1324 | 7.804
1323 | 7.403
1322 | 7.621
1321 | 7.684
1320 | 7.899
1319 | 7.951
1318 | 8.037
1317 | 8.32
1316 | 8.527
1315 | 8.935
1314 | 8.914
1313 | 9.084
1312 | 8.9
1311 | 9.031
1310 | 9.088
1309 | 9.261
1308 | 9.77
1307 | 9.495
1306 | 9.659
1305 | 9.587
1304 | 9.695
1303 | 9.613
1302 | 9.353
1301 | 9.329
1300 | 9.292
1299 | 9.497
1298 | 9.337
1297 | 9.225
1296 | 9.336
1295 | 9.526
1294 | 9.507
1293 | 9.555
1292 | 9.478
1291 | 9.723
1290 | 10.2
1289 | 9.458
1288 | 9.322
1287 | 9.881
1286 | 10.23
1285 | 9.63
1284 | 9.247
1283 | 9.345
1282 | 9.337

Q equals 9.507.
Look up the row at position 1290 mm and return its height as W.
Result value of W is 10.2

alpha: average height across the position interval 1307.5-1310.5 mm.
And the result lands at 9.37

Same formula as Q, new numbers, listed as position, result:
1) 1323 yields 7.403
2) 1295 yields 9.526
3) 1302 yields 9.353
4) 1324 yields 7.804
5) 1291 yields 9.723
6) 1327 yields 7.763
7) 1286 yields 10.23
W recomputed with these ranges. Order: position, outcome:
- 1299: 9.497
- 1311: 9.031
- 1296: 9.336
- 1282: 9.337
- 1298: 9.337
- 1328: 7.411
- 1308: 9.77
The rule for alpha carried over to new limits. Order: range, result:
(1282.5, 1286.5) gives 9.61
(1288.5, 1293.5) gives 9.68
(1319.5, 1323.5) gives 7.65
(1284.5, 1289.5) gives 9.7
